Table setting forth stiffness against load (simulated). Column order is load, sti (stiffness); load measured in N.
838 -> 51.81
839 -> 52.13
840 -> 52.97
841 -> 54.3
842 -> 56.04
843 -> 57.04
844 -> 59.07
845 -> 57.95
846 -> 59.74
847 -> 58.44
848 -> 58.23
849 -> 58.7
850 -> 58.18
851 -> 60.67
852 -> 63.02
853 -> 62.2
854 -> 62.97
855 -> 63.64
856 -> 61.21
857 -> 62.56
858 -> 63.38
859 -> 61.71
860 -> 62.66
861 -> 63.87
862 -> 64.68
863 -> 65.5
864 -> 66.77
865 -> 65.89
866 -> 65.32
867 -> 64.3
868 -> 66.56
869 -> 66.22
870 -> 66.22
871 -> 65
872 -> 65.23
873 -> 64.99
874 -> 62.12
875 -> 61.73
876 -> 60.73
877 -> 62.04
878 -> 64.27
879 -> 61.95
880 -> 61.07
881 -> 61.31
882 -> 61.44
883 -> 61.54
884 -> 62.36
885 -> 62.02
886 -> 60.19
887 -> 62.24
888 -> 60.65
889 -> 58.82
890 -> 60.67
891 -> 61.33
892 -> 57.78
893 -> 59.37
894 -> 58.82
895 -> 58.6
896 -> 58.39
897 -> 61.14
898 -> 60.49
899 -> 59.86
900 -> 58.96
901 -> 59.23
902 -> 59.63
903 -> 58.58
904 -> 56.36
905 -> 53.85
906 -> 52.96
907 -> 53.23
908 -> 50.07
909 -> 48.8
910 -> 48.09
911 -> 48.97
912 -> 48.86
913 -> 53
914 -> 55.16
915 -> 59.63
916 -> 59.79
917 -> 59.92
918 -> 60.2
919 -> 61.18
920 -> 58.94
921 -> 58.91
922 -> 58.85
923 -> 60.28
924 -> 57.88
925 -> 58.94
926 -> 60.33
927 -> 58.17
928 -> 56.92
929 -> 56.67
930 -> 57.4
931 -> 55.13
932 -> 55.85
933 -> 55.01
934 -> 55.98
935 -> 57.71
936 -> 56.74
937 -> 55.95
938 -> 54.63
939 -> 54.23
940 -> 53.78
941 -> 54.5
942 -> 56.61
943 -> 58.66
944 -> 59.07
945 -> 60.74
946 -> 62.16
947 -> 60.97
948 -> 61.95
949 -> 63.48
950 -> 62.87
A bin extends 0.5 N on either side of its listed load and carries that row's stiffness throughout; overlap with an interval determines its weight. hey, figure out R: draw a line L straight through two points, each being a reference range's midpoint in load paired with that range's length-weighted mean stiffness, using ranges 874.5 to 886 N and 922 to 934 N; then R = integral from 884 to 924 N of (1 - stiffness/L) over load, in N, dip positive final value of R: 1.4 N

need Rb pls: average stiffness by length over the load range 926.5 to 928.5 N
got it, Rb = 57.5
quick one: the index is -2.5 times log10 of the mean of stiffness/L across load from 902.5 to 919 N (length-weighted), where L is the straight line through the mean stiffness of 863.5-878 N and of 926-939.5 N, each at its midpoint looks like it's 0.09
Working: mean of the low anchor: 64.5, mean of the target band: 54.4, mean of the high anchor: 56.3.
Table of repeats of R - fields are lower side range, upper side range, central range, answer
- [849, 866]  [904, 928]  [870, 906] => -0.78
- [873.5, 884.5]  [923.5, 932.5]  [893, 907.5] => 0.50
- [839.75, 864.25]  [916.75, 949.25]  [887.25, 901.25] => -0.08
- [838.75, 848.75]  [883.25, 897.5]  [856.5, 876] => -1.99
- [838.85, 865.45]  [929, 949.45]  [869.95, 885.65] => -0.77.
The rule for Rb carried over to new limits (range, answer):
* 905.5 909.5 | 51.3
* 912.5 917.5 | 57.5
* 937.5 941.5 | 54.3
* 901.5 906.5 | 56.3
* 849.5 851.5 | 59.4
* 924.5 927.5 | 59.1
